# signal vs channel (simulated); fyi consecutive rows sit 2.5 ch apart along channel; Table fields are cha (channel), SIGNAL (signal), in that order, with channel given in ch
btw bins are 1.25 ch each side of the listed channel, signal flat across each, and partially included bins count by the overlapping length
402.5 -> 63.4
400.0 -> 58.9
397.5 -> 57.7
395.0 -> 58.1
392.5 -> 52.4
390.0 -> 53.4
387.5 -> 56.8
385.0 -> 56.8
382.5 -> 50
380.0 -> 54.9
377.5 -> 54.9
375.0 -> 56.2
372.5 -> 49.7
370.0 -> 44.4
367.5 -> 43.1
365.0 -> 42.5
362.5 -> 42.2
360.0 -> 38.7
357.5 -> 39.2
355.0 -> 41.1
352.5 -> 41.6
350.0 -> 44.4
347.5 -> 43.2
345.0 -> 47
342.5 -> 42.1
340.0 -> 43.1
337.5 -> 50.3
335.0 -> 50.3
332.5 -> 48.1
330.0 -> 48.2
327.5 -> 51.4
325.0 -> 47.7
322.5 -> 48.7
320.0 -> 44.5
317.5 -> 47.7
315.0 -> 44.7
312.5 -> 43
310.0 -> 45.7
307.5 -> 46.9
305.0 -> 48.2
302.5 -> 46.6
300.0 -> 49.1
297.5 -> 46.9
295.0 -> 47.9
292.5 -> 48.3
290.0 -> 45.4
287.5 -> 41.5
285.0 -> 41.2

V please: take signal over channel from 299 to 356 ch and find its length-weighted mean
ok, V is 46.3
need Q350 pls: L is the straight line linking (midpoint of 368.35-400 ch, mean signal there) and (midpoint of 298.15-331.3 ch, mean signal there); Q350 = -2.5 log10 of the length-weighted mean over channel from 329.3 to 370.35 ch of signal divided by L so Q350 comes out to 0.15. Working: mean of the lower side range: 47.1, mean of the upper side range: 53.8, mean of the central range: 44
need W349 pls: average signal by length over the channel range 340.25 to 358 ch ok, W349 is 42.8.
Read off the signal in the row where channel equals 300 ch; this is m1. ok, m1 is 49.1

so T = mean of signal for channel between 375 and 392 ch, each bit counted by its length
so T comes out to 54.5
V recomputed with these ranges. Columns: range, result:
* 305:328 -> 46.6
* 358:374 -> 43.4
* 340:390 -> 46.9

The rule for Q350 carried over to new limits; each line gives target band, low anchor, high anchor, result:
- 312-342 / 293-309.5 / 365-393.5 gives 0.04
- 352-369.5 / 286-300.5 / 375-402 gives 0.27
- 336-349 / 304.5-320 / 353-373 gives -0.04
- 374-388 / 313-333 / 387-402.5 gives 0.00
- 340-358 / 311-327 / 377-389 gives 0.17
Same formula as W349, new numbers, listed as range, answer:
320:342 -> 48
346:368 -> 41.8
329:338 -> 49.2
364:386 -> 50.3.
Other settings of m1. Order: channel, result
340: 43.1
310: 45.7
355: 41.1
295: 47.9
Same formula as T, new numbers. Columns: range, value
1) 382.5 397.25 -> 55.2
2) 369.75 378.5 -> 52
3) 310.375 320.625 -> 45.1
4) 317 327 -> 47.4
